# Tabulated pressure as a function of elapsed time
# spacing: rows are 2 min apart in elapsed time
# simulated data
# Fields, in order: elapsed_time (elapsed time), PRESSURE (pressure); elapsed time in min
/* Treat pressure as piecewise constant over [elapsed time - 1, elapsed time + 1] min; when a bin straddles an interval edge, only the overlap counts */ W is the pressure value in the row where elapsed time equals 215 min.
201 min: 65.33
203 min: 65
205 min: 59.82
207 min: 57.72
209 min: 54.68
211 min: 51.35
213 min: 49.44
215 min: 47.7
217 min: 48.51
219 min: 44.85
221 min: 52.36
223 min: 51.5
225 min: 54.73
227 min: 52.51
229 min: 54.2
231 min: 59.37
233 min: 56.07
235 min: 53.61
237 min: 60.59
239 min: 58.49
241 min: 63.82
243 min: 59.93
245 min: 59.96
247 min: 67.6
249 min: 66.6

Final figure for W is 47.7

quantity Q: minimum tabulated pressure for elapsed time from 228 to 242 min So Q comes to 53.61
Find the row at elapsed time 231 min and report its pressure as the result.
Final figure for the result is 59.37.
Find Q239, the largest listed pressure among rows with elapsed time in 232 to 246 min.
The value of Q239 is 63.82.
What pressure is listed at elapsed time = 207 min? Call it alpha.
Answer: 57.72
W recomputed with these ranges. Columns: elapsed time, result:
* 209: 54.68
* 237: 60.59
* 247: 67.6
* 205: 59.82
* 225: 54.73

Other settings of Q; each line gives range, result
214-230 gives 44.85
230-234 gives 56.07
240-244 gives 59.93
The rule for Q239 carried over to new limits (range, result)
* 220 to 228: 54.73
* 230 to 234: 59.37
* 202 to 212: 65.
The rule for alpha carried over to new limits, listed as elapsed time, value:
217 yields 48.51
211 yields 51.35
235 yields 53.61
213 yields 49.44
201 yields 65.33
